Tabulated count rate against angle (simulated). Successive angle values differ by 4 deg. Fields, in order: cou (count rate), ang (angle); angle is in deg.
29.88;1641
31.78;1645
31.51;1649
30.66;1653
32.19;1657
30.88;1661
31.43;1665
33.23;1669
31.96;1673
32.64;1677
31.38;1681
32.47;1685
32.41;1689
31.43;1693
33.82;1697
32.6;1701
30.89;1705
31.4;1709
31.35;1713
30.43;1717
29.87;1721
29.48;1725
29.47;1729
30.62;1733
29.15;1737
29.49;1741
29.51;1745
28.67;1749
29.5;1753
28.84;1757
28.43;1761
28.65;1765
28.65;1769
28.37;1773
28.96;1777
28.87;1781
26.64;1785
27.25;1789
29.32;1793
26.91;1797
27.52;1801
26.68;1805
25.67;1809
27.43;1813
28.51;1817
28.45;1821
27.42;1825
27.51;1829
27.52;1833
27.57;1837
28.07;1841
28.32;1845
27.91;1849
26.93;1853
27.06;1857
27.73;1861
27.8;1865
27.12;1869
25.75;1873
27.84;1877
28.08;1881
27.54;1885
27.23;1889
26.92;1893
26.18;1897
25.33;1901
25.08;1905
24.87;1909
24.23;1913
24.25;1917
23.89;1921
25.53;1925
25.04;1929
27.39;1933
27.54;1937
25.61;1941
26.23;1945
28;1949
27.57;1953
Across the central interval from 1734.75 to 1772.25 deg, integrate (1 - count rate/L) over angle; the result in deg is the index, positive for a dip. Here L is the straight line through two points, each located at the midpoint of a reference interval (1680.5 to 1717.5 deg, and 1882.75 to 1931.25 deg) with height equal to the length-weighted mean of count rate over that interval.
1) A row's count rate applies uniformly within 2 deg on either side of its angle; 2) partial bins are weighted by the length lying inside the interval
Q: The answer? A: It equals 1.5 deg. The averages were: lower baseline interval 31.9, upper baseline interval 25.5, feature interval 29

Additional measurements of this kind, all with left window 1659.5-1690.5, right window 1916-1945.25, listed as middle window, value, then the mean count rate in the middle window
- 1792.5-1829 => 1.5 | 27.5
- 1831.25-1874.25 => 0.3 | 27.5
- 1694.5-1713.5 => -0.4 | 32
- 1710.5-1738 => 0.6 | 30.1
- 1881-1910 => 0.3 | 26.3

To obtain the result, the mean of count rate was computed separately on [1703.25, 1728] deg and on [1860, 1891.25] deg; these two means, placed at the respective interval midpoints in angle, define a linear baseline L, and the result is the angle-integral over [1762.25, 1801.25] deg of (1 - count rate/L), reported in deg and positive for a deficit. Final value 1.4 deg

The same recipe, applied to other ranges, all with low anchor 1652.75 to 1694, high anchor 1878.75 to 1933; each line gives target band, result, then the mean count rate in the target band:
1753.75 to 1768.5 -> 0.4 deg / 28.7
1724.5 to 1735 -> 0.2 deg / 29.9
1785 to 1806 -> 0.9 deg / 27.5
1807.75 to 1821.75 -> 0.3 deg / 27.5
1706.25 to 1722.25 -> 0.0 deg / 30.8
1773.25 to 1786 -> 0.4 deg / 28.3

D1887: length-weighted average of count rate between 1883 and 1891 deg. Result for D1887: 27.4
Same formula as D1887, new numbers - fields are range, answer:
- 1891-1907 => 25.9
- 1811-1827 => 28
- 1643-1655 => 31.3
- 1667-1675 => 32.6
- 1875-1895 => 27.5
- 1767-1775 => 28.5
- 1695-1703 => 33.2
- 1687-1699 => 32.6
